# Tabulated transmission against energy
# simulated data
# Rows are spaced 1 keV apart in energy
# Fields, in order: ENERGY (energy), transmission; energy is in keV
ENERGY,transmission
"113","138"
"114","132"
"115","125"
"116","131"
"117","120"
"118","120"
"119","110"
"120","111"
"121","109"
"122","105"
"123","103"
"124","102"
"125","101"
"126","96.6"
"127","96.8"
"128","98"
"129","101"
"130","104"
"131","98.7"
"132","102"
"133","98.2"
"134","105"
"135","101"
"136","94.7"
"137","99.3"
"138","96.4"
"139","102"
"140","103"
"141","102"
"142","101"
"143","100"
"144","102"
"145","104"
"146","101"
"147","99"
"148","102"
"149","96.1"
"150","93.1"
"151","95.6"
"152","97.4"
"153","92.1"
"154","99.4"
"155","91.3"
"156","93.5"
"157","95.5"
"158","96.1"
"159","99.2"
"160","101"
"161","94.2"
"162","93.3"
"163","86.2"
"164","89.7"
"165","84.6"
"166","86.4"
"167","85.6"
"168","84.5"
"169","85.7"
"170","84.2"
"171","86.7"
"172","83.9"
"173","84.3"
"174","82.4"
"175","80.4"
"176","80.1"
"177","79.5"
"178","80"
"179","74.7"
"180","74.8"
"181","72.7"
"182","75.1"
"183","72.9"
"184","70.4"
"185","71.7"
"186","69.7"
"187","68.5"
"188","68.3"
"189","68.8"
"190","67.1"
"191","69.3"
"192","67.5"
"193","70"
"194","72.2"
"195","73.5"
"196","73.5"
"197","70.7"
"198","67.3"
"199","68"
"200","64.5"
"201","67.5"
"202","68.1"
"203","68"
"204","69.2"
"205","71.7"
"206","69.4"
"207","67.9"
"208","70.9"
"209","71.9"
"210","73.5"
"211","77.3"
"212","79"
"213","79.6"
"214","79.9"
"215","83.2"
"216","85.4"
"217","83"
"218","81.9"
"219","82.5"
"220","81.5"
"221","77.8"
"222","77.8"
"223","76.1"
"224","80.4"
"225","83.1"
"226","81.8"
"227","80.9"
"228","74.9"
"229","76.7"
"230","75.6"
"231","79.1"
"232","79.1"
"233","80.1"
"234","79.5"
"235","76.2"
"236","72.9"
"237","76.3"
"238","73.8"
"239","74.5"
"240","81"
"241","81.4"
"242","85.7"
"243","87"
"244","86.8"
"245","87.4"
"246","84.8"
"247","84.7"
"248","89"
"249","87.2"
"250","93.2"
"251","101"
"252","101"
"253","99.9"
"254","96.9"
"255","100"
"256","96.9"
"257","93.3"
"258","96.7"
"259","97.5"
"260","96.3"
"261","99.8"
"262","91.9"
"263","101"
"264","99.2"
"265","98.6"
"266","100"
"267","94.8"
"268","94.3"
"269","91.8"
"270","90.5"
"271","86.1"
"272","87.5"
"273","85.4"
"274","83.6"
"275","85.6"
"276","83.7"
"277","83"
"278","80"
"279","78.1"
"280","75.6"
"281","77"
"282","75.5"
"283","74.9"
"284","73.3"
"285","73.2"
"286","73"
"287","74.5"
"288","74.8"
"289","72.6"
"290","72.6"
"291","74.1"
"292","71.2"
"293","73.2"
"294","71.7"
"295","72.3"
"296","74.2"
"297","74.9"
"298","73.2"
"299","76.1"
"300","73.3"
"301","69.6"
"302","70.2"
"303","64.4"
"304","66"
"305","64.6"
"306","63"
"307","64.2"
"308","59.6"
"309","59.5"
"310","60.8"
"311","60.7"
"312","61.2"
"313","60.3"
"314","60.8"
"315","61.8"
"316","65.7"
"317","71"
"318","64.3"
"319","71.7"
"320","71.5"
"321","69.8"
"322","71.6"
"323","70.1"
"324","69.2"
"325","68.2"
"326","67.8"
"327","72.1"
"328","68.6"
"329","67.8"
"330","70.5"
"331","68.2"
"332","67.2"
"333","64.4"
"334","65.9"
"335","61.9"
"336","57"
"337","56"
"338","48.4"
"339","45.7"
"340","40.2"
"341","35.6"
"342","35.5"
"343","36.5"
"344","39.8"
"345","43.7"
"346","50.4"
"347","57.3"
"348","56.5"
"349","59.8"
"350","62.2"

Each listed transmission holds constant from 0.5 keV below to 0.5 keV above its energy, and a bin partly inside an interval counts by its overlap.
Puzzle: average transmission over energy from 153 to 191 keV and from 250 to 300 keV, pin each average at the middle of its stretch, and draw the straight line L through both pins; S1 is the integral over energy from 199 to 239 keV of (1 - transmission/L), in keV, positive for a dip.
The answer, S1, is 3.62 keV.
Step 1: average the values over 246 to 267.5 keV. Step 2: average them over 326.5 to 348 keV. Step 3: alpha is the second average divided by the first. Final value 0.57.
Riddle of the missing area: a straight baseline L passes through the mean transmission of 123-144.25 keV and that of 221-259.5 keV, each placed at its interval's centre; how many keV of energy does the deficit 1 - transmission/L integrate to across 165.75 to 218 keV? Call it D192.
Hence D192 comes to 9.6 keV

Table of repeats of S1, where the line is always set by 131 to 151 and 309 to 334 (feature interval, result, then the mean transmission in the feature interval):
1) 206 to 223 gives 1.6 keV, 78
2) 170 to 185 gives 2.4 keV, 78.4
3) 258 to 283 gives -4.2 keV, 88.9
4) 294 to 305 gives -0.1 keV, 71.1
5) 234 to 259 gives -2.3 keV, 87.8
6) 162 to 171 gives 0.8 keV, 86.3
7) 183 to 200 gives 3.9 keV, 69.7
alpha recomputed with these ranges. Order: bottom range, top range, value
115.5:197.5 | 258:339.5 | 0.81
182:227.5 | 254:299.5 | 1.14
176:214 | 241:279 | 1.28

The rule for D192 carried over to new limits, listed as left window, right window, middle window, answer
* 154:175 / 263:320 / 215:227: 0.3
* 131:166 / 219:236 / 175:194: 3.5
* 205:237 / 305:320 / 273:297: -2.9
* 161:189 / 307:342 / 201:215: 0.6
